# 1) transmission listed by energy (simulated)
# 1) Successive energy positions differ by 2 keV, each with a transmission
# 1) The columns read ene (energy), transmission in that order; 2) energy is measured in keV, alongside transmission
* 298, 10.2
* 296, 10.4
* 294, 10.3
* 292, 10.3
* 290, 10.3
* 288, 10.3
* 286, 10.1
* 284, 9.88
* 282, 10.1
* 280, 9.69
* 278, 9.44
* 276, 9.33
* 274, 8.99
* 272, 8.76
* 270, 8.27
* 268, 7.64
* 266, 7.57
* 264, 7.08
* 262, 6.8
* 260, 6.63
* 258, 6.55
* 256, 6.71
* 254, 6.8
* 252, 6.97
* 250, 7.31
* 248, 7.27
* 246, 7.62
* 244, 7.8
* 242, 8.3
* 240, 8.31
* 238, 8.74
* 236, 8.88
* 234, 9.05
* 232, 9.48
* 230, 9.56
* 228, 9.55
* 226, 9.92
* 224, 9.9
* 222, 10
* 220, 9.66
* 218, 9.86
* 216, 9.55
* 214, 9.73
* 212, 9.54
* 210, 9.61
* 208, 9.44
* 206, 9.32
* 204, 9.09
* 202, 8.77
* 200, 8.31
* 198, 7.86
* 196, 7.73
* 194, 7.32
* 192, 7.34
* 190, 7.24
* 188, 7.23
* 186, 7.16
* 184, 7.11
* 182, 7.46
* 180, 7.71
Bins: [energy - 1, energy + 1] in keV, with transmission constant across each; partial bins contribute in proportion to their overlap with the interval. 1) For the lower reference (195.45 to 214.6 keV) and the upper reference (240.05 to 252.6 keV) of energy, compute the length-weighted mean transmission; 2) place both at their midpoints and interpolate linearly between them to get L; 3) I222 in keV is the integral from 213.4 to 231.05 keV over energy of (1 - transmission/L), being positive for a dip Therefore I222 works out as -2.8 keV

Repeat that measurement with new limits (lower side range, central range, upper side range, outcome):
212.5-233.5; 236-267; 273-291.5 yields 7.4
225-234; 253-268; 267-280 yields 3.5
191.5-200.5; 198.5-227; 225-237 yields -3.1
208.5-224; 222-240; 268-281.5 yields 0.3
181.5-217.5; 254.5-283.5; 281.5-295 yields 5.0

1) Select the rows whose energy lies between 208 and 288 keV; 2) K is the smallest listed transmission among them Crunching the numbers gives 6.55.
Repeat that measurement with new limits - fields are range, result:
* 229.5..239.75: 8.74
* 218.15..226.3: 9.66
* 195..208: 7.73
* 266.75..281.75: 7.64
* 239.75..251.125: 7.27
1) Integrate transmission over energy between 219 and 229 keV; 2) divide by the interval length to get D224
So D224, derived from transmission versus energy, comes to 9.81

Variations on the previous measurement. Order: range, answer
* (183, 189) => 7.17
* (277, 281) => 9.56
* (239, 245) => 8.14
